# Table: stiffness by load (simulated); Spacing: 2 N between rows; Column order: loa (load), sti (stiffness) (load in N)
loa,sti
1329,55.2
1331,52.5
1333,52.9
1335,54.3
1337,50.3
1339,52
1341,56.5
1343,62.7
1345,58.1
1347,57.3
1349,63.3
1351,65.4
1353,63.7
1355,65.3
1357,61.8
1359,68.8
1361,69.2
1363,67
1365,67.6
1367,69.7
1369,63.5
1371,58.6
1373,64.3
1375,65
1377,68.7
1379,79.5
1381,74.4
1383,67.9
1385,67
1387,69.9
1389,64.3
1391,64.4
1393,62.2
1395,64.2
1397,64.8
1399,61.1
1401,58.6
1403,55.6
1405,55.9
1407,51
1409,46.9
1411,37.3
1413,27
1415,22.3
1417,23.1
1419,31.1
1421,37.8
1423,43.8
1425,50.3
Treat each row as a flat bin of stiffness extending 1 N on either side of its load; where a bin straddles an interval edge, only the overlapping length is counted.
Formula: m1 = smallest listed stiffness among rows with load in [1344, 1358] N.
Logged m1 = 57.3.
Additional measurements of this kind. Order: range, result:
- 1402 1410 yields 46.9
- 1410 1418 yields 22.3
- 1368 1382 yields 58.6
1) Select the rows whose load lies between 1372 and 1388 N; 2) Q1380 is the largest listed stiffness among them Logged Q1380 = 79.5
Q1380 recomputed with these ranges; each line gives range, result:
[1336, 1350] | 63.3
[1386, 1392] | 69.9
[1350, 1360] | 68.8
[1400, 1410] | 58.6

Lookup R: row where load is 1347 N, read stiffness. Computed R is 57.3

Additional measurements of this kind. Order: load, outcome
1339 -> 52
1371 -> 58.6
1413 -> 27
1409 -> 46.9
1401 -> 58.6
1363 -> 67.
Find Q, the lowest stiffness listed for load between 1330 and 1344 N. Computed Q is 50.3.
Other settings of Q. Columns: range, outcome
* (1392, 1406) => 55.6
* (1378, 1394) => 62.2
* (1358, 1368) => 67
